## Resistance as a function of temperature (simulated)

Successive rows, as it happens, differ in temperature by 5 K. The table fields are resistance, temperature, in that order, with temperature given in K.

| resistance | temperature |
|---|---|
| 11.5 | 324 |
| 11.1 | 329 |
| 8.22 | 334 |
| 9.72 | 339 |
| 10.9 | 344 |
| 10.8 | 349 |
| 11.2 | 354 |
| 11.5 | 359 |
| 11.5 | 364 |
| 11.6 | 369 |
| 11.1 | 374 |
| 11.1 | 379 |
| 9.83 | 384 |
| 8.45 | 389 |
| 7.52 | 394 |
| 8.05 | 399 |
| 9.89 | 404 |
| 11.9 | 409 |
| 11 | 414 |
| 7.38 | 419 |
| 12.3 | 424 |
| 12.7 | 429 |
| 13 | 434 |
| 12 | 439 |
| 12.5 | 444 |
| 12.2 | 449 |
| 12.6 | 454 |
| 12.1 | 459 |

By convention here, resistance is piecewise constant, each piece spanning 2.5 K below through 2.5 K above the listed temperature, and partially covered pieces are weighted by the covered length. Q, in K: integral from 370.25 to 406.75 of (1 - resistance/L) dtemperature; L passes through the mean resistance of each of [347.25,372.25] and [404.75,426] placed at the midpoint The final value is 4.75 K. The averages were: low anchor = 11.3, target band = 9.51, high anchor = 10.5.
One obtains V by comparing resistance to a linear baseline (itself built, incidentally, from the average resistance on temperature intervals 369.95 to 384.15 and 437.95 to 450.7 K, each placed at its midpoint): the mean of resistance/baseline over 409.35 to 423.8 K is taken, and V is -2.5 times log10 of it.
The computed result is 0.16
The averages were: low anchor 10.9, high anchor 12.3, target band 10.1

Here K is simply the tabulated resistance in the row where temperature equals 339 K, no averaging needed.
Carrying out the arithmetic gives 9.72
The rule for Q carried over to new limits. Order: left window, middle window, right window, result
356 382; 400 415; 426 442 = 1.8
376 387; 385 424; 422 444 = 6.7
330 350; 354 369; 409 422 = -2.4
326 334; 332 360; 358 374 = 1.1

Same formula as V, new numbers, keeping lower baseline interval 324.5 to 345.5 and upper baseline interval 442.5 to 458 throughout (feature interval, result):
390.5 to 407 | 0.30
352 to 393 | 0.02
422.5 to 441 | -0.04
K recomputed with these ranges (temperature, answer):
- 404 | 9.89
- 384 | 9.83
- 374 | 11.1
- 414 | 11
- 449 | 12.2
